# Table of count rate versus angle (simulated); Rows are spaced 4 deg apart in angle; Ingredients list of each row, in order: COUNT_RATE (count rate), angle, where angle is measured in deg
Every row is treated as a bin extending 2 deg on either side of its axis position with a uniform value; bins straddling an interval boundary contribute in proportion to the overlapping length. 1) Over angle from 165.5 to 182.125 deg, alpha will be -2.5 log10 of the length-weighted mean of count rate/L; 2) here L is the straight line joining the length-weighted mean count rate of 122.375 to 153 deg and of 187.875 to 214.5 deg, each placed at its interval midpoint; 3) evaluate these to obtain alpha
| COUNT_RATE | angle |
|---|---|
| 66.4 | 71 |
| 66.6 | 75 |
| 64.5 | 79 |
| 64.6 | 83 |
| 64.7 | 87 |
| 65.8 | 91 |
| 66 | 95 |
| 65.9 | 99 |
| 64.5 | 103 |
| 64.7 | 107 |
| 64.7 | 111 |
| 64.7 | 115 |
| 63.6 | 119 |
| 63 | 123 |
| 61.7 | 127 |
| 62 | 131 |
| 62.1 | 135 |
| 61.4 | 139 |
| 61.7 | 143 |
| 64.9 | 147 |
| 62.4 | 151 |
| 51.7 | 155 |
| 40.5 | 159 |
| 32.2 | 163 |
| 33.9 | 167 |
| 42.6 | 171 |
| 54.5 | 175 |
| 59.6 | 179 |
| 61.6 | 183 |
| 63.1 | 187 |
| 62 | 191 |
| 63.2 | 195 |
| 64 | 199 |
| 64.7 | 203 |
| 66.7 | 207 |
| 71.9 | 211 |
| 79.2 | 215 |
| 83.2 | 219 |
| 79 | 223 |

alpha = 0.30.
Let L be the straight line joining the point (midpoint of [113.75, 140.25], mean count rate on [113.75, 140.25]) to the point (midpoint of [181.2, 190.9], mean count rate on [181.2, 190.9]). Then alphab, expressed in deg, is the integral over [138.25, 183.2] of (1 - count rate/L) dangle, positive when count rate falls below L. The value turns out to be 7.8 deg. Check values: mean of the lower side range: 62.6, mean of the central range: 51.6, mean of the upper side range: 62.3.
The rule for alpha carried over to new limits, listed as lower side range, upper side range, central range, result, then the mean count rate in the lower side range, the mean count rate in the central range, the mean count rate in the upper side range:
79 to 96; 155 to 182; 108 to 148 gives -0.15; 65.1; 63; 45.1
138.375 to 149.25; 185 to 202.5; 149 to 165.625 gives 0.33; 62.8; 46.2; 63.2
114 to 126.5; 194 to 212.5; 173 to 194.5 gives 0.09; 63.4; 60.4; 66.1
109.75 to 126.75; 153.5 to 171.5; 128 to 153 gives -0.21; 63.7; 62.4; 39.7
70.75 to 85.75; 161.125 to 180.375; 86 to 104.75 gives -0.07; 65.4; 65.4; 44.2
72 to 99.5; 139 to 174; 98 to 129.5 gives -0.09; 65.5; 64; 49.6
